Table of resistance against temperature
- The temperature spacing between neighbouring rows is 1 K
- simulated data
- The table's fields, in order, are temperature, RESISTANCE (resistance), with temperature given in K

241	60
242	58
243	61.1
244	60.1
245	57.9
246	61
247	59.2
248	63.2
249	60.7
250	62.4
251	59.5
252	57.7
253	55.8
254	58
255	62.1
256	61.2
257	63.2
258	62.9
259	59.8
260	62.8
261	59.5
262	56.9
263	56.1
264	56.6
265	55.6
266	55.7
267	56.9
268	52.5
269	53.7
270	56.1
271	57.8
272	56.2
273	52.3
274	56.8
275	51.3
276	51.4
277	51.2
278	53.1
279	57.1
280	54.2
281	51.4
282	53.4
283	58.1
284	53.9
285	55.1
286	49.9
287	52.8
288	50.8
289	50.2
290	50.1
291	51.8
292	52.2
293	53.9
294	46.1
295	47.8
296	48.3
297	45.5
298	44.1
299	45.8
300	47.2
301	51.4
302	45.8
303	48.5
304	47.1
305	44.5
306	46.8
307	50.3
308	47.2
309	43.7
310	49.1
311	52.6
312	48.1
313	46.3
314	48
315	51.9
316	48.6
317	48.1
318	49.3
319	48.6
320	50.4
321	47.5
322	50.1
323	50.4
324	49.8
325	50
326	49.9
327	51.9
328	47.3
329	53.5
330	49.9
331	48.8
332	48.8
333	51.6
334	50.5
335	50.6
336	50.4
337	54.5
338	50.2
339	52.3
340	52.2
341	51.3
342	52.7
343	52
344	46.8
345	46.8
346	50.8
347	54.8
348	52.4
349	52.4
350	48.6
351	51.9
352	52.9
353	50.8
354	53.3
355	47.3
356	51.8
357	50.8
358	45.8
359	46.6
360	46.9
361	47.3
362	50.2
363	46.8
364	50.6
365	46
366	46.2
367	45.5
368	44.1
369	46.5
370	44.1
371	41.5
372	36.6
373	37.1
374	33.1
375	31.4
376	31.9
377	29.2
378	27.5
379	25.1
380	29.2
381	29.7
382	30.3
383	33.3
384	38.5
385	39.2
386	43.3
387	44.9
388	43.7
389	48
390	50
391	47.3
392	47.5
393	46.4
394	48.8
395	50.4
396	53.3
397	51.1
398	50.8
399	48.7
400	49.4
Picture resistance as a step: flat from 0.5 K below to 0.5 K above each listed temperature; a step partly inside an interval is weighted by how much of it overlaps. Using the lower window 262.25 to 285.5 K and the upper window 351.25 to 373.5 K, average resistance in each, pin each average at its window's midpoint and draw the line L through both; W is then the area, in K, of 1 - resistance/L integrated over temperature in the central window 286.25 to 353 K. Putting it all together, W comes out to 1.14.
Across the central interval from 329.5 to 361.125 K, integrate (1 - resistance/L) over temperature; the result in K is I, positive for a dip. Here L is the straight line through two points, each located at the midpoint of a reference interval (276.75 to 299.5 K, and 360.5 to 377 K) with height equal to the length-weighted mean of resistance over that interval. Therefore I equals -4.10 K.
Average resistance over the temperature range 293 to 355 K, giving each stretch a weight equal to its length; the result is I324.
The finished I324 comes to 49.5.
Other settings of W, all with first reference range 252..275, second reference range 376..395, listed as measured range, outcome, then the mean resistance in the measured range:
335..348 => -1.6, 51.3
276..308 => 1.8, 50.2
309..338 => -0.8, 49.8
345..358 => -2.0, 51.1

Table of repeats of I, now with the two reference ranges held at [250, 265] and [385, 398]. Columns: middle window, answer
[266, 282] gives 1.1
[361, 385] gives 5.4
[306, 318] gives 1.3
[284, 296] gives 1.2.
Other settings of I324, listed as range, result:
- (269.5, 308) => 51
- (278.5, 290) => 53.2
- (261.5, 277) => 54.9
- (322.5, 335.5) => 50.2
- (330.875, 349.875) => 51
